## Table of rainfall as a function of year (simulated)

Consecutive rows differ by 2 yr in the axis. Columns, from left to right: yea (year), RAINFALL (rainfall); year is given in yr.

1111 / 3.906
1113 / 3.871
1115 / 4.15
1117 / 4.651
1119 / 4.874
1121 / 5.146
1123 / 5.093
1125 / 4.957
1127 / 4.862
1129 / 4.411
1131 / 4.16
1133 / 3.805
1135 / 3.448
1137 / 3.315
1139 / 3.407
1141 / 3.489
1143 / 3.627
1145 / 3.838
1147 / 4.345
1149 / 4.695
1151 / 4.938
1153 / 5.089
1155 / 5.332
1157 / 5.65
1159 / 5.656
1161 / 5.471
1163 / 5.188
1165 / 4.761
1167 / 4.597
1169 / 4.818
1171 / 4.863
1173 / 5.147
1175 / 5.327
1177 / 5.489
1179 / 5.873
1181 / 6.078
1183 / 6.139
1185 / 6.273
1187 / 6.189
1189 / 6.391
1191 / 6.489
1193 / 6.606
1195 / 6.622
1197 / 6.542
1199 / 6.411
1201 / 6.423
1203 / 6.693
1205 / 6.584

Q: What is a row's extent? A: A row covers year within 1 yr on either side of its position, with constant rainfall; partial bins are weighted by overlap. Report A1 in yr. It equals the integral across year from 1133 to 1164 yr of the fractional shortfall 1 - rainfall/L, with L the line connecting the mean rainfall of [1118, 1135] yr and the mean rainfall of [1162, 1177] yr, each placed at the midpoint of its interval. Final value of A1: 2.2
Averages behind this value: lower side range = 4.59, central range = 4.48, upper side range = 4.99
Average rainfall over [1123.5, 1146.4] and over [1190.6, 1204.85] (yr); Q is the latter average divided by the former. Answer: 1.65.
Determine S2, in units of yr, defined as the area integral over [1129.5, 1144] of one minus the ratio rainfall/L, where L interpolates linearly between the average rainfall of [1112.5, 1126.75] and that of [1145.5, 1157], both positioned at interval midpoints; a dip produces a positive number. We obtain 3.6 yr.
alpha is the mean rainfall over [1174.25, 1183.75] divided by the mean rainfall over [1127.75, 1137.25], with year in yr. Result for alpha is 1.48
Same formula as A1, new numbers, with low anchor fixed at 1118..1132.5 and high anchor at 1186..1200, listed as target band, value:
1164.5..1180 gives 2.2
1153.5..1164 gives 0.3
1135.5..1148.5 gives 3.7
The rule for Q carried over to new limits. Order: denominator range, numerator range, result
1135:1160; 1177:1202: 1.43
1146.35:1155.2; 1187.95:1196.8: 1.34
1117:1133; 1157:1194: 1.19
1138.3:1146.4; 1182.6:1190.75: 1.73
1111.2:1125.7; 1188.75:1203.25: 1.41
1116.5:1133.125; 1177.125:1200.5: 1.34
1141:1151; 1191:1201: 1.58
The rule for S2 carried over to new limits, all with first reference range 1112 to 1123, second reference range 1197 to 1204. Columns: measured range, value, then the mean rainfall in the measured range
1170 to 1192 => 0.83 yr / 5.84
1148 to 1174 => 2.31 yr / 5.09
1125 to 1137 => 1.85 yr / 4.14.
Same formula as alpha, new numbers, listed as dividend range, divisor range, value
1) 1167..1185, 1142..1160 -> 1.14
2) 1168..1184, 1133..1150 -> 1.45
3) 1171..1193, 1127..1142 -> 1.56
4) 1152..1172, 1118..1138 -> 1.17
